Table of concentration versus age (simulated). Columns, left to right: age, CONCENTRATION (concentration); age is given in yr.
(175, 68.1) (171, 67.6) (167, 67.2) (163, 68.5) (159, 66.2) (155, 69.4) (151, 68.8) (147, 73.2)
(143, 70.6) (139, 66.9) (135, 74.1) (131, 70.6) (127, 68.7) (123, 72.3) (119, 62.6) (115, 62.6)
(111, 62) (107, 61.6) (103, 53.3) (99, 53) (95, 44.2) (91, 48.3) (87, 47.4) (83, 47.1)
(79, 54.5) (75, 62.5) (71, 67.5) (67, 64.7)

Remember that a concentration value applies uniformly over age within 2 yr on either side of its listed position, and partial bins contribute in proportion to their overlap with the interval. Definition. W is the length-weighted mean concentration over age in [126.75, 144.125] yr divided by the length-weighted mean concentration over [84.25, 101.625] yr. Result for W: 1.45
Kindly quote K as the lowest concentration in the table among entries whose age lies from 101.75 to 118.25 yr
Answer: 53.3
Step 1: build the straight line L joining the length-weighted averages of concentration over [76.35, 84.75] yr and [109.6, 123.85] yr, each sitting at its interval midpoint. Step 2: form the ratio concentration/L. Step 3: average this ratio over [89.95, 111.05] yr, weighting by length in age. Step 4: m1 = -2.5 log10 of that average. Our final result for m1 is 0.11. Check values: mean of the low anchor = 51.8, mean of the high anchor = 64.4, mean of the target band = 53.2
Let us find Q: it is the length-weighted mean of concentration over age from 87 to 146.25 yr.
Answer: 61.9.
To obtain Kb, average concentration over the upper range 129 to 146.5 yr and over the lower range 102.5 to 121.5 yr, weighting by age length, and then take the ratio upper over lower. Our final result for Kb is 1.2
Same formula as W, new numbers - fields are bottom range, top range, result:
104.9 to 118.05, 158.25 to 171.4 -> 1.09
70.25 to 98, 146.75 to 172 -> 1.31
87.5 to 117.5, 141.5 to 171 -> 1.26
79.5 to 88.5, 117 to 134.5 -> 1.42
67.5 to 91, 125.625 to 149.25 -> 1.27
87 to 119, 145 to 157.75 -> 1.28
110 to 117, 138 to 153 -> 1.12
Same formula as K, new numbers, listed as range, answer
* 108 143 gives 62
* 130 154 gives 66.9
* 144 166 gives 66.2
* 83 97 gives 44.2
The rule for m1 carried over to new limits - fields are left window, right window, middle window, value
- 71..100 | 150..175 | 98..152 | -0.10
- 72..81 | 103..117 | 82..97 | 0.27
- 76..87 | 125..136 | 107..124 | 0.01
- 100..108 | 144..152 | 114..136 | -0.08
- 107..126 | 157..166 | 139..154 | -0.06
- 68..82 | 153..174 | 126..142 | -0.08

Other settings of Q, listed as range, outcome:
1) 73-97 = 50.7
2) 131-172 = 69.4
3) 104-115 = 61.2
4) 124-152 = 70.5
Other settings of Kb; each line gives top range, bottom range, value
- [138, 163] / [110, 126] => 1.06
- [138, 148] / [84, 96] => 1.50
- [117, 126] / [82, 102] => 1.40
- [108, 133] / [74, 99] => 1.32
